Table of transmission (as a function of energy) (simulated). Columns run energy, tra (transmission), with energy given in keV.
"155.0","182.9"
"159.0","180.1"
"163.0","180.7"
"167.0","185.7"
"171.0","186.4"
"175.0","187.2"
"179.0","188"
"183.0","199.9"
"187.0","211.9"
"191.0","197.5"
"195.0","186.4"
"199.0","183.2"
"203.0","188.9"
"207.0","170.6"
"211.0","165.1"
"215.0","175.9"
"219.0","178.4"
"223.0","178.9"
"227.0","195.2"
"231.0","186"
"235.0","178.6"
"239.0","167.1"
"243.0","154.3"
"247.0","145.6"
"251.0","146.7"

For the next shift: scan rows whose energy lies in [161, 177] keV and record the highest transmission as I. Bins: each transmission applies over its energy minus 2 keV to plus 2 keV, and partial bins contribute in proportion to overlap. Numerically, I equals 187.2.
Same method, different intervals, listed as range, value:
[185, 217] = 211.9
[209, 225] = 178.9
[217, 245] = 195.2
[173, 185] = 199.9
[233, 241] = 178.6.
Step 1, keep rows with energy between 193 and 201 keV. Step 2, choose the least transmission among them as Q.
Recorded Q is 183.2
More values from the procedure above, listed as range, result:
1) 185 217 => 165.1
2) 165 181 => 185.7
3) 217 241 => 167.1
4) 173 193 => 187.2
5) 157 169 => 180.1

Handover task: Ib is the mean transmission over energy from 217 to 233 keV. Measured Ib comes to 185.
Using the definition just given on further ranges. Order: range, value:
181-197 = 199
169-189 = 195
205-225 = 174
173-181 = 188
